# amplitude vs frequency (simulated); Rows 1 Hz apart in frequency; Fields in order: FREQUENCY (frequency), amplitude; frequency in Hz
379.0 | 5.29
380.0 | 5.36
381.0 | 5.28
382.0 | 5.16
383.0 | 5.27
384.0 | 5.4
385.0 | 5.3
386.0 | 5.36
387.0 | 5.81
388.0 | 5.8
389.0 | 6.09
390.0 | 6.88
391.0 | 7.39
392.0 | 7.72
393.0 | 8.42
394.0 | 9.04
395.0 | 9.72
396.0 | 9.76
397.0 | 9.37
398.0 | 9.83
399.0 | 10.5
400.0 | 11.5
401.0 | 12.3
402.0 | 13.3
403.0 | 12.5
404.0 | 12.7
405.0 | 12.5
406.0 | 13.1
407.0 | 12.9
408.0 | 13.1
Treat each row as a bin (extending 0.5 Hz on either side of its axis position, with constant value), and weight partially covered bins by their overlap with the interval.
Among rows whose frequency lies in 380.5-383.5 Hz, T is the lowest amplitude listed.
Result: 5.16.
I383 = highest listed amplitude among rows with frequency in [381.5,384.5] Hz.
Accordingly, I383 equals 5.4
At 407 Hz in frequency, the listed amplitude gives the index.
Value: 12.9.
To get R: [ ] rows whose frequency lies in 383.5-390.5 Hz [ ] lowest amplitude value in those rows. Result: 5.3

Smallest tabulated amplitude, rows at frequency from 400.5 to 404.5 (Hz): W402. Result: 12.3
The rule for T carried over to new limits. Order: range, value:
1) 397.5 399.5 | 9.83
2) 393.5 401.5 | 9.04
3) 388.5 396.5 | 6.09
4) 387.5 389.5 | 5.8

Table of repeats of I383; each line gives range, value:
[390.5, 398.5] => 9.83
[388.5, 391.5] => 7.39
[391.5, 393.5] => 8.42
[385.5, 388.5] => 5.81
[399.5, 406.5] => 13.3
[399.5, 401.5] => 12.3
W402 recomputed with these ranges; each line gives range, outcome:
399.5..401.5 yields 11.5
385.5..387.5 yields 5.36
